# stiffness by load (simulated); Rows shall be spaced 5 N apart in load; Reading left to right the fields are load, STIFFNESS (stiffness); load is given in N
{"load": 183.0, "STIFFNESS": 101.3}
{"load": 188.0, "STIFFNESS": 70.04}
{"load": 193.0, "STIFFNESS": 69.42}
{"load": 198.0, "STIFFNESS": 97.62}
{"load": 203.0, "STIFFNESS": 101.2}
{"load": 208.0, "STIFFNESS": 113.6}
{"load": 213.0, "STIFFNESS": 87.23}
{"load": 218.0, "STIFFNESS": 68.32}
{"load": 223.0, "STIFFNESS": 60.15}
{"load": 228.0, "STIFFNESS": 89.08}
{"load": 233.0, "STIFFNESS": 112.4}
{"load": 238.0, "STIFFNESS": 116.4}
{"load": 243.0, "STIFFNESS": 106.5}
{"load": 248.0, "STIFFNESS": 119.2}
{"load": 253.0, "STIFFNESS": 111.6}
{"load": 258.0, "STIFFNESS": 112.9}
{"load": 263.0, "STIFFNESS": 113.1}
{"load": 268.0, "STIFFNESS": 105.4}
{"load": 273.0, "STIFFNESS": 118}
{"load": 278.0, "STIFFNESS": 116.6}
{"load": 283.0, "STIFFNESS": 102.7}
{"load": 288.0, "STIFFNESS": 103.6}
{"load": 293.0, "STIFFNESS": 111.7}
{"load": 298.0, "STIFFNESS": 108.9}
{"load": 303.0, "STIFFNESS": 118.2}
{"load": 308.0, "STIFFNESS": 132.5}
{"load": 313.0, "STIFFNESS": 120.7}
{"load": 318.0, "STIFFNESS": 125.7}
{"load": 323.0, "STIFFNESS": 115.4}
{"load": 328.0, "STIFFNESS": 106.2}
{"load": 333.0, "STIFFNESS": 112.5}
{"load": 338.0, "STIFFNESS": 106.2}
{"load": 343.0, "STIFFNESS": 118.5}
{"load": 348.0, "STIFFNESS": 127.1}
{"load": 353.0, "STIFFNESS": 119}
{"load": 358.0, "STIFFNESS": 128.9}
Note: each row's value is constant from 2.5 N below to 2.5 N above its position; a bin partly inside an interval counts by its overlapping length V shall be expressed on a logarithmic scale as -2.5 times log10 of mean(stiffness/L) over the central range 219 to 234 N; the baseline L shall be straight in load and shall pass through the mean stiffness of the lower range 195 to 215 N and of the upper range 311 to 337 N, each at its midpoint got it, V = 0.232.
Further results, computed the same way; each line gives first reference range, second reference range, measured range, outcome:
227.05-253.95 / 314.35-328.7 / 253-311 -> 0.01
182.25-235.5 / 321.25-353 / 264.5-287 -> -0.09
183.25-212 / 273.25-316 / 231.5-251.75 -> -0.12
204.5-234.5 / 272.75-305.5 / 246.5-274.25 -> -0.12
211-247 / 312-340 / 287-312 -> -0.07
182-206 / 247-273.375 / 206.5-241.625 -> 0.08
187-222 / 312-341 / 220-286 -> -0.09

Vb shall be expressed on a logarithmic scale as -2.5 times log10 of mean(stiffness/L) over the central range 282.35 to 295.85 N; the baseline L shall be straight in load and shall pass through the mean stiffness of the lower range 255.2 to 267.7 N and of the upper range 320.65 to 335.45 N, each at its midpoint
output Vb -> 0.05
